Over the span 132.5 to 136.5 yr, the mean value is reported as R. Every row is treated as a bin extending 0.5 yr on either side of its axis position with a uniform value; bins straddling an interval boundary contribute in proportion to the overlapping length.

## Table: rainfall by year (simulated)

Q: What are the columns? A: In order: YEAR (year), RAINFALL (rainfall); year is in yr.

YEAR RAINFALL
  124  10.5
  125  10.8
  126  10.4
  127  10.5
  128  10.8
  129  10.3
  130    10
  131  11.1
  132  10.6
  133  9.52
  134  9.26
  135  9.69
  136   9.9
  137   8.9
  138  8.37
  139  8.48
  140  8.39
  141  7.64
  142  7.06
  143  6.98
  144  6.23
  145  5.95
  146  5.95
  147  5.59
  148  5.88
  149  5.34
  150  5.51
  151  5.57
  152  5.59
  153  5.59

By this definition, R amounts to 9.59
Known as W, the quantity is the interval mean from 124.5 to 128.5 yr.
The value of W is 10.6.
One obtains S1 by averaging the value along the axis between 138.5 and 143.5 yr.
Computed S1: 7.71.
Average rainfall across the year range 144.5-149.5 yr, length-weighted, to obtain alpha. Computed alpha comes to 5.74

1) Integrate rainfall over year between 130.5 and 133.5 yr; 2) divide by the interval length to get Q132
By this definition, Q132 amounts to 10.4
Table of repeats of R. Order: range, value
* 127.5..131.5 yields 10.6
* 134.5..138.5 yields 9.21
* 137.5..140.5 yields 8.41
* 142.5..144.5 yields 6.61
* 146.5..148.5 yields 5.73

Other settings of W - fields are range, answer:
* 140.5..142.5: 7.35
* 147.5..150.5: 5.58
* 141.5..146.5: 6.43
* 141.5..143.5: 7.02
